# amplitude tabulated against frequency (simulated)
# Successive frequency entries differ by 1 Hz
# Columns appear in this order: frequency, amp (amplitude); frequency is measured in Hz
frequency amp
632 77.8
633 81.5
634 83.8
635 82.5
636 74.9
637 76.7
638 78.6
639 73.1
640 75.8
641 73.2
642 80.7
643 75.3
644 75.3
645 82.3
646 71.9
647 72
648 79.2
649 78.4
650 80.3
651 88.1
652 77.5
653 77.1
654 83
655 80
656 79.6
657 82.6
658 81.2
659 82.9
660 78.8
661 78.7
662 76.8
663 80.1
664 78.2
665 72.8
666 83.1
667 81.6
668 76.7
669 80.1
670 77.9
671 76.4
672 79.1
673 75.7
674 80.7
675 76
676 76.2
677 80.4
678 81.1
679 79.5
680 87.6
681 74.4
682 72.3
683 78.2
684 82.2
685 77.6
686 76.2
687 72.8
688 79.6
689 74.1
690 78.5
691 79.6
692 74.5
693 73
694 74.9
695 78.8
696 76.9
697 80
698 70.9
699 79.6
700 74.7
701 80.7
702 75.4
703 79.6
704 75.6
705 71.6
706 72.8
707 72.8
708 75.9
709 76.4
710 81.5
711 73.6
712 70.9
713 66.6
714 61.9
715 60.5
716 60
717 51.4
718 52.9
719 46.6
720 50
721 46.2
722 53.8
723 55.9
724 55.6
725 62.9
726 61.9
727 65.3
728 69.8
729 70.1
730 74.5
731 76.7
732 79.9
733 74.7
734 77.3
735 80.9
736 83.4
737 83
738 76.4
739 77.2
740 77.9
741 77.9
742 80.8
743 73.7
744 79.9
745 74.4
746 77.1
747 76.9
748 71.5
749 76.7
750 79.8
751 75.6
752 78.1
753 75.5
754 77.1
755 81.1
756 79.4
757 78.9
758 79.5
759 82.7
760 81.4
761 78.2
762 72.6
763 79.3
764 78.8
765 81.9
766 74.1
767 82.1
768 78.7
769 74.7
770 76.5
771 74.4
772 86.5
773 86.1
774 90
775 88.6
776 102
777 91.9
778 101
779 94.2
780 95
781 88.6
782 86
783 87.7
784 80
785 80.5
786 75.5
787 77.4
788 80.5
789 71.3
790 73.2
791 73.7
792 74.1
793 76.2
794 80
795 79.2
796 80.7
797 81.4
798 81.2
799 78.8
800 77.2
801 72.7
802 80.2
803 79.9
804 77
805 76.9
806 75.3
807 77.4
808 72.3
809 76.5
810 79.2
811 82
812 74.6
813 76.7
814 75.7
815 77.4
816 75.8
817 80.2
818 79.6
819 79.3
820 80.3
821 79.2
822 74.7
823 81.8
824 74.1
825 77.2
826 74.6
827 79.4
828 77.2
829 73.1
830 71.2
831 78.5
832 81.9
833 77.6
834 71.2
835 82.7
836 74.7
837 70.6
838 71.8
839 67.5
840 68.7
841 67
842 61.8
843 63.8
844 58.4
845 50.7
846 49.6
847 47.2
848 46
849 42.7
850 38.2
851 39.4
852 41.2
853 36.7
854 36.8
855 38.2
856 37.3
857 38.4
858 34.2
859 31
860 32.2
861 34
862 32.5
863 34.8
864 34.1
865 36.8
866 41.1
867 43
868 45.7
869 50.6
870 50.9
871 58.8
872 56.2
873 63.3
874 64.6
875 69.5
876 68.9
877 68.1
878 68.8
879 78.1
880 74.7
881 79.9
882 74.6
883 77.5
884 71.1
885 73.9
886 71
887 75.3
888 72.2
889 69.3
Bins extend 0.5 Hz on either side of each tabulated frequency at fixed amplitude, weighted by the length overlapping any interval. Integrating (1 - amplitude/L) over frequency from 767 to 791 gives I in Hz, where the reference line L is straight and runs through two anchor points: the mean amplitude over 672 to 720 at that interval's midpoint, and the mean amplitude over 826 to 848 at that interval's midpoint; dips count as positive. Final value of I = -4.6 Hz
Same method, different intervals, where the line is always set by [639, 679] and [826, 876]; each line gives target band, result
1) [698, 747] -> 0.0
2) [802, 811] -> -2.6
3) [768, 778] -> -3.4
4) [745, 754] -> -1.2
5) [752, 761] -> -1.8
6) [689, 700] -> -0.3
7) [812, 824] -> -4.0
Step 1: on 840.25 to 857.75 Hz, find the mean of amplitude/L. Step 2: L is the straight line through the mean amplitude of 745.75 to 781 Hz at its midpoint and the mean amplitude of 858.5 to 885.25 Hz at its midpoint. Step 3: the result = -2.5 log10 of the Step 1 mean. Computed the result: 0.30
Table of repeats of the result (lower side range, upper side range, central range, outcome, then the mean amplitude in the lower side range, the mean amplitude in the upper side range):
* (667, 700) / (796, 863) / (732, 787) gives -0.14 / 77.6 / 65.5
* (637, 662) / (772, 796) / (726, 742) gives 0.08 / 78.5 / 84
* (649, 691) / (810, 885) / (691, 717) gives 0.04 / 78.9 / 61.8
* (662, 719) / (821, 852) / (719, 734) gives 0.14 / 75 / 66.2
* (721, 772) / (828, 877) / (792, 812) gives -0.21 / 75.2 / 53.8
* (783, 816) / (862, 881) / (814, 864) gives 0.10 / 77.5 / 56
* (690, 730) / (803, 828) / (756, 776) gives -0.11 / 68.4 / 77.4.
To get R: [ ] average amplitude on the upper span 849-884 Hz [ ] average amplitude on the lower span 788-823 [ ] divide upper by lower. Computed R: 0.65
